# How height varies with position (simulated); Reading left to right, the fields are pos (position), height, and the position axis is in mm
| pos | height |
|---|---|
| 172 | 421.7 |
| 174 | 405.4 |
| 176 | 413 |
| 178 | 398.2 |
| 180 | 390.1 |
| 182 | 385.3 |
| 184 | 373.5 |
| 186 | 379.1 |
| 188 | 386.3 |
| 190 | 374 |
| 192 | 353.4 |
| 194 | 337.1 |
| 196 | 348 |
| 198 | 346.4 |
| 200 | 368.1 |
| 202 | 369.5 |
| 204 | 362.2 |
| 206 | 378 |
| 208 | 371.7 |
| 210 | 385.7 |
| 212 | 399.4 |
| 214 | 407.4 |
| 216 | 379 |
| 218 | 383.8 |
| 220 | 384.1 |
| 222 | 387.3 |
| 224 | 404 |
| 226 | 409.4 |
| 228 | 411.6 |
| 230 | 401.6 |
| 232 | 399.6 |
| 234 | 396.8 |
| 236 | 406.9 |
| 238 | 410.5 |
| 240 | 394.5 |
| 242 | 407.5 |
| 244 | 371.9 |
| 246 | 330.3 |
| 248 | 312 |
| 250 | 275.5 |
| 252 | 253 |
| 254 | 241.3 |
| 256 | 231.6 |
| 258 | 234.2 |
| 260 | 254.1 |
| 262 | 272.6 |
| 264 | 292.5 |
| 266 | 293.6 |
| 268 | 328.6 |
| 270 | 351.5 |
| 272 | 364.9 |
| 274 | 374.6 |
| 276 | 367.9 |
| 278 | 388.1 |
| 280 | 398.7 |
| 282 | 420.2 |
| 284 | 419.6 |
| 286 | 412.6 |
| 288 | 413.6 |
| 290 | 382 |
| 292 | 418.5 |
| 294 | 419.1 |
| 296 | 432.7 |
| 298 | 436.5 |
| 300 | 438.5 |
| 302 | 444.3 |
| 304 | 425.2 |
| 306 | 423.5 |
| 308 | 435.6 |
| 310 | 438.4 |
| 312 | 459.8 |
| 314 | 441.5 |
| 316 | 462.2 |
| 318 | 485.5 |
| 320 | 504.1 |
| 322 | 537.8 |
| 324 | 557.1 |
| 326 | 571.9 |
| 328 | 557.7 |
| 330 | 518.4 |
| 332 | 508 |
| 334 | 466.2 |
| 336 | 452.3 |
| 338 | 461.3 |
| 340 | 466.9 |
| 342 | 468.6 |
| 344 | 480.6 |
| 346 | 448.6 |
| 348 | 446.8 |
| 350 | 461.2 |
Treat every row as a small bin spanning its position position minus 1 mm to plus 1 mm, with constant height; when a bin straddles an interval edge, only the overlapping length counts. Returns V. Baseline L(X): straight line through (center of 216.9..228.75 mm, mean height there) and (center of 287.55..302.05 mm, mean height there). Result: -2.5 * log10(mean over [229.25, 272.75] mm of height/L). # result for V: 0.23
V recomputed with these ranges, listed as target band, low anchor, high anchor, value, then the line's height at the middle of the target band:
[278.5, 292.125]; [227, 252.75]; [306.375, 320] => 0.04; 423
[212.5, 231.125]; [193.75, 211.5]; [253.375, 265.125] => -0.21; 328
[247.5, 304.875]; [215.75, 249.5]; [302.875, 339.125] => 0.22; 434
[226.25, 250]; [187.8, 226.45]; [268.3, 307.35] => 0.02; 387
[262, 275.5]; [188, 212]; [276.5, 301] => 0.21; 403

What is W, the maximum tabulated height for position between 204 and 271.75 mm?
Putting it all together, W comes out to 411.6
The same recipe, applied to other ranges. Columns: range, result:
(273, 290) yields 420.2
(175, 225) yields 413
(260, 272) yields 364.9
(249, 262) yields 275.5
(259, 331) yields 571.9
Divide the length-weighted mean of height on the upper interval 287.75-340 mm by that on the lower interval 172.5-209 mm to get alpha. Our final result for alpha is 1.2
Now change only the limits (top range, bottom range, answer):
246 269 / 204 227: 0.71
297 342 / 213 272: 1.38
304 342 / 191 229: 1.28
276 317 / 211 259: 1.18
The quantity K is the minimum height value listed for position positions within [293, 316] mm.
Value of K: 419.1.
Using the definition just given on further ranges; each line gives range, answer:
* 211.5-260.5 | 231.6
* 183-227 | 337.1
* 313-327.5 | 441.5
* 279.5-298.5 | 382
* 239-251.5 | 275.5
